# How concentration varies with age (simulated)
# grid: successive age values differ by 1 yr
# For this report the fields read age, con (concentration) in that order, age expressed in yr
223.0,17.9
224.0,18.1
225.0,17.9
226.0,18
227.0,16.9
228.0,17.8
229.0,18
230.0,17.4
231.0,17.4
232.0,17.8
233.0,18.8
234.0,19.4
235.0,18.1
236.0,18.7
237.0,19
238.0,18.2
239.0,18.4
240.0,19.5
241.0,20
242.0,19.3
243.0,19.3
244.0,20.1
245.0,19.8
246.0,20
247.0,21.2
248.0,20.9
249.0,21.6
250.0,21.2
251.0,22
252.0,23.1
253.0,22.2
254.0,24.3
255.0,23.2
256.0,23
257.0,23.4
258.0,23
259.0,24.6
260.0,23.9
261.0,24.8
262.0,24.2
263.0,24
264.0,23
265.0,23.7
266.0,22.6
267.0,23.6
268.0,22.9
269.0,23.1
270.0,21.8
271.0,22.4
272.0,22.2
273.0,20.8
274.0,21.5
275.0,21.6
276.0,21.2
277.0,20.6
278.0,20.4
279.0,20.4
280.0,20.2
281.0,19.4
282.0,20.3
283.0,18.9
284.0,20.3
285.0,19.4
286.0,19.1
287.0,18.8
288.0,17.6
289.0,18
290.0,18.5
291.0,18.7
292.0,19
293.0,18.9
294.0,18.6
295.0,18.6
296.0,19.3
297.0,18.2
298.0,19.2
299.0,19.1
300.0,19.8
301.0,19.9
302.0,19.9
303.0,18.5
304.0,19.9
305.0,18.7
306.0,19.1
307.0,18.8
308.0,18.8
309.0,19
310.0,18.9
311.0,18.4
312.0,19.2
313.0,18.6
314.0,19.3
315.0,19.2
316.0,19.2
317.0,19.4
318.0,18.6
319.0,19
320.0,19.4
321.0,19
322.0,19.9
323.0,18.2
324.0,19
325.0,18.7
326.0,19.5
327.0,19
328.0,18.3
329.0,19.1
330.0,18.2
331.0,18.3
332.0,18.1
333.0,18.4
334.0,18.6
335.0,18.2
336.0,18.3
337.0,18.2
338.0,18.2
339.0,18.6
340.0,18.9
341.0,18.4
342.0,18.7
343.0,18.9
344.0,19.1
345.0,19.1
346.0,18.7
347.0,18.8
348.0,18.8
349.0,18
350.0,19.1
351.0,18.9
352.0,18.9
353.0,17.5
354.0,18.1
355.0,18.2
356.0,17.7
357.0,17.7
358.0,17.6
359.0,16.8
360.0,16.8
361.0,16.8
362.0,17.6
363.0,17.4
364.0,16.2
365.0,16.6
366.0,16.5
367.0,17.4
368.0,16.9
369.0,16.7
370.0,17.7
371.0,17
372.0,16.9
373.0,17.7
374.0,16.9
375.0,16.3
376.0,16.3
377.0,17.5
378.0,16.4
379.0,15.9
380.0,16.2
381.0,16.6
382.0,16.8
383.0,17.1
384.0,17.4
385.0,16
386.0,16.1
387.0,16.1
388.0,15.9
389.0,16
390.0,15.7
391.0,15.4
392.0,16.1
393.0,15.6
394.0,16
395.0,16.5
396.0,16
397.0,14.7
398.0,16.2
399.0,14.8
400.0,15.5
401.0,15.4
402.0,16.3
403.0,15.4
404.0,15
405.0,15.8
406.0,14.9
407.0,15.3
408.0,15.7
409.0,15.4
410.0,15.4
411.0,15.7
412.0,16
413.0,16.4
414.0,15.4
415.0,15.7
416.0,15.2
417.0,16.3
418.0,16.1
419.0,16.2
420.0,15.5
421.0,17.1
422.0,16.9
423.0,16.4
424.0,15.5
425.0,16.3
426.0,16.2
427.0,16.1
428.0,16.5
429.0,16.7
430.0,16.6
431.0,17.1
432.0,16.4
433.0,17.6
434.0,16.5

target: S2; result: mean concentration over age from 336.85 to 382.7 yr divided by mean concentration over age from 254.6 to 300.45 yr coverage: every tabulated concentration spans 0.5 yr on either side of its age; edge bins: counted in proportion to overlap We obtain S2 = 0.8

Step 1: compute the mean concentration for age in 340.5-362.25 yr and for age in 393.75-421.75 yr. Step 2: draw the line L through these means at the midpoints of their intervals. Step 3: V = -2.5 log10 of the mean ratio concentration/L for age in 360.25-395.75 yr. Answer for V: 0.03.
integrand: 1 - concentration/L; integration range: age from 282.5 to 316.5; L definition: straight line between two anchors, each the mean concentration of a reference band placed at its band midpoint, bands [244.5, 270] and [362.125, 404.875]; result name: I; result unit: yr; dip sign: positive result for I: 2.6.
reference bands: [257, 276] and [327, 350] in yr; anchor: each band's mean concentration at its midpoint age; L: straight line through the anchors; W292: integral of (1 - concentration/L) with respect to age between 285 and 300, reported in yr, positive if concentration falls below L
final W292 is 1.8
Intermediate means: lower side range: 22.9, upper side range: 18.6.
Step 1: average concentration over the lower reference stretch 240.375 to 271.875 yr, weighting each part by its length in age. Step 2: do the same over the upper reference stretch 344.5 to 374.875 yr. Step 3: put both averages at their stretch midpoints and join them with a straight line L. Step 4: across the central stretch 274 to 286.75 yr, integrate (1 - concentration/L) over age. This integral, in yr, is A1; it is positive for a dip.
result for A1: 0.6 yr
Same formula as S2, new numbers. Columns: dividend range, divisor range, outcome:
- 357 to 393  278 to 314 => 0.87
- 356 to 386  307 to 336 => 0.90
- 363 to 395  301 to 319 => 0.87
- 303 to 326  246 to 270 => 0.83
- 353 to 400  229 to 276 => 0.78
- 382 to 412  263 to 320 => 0.79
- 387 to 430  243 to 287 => 0.73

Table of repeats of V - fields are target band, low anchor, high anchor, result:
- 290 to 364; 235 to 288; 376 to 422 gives 0.01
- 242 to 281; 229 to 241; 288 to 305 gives -0.18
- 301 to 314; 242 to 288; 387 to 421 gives 0.05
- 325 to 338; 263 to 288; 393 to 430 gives 0.03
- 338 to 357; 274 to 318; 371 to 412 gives -0.06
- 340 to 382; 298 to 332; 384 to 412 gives -0.02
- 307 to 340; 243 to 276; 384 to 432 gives 0.05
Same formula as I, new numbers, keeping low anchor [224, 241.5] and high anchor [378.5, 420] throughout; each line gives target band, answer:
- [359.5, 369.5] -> -0.3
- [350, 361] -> -0.9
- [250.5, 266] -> -4.8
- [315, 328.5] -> -1.6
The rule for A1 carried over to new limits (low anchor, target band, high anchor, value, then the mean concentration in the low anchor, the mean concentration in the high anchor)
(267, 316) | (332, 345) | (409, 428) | -0.1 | 19.7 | 16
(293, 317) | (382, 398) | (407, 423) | 0.6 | 19.1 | 15.9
